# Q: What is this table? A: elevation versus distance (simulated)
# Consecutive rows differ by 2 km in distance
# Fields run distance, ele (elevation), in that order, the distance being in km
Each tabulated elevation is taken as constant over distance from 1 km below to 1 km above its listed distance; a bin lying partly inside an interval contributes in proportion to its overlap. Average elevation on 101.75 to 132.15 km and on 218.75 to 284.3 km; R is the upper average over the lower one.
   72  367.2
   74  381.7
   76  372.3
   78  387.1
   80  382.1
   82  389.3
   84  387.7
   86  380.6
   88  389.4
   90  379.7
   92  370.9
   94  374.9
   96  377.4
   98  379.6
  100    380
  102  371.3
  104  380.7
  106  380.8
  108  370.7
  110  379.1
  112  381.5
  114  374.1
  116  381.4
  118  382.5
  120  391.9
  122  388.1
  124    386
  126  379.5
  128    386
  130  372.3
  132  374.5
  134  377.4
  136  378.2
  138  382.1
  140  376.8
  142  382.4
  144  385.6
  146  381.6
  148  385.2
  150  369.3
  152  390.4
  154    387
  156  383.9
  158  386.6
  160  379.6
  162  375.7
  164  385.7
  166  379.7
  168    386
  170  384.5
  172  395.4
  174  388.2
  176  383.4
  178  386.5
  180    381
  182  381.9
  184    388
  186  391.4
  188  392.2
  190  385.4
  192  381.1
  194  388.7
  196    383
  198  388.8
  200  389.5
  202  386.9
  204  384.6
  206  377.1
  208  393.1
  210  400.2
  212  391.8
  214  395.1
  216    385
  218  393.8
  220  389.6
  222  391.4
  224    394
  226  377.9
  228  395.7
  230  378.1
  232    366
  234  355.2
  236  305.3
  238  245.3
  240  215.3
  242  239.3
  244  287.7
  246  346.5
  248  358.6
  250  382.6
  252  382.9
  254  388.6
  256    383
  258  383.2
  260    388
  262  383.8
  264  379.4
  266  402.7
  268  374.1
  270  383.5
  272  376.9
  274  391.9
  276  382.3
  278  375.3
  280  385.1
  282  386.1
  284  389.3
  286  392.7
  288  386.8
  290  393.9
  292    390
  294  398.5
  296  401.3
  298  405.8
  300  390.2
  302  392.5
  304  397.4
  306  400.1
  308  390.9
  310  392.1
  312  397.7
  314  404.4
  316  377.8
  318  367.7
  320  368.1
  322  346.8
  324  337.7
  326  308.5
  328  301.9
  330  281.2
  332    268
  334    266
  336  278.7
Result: 0.95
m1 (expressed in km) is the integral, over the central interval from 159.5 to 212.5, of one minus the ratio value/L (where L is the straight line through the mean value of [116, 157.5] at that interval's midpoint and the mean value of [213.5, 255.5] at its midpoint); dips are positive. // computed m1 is -2.9 km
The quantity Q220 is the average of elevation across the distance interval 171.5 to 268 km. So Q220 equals 371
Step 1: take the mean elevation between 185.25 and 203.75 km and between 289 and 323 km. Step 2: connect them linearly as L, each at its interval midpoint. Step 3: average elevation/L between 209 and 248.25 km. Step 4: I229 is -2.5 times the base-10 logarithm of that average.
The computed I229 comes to 0.11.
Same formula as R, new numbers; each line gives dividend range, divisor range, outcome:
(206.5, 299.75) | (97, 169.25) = 0.98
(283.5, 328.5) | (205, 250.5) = 1.07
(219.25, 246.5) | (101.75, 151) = 0.88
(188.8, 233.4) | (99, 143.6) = 1.02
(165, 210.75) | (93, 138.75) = 1.02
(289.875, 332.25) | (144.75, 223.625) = 0.96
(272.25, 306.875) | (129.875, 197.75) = 1.02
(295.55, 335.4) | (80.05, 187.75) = 0.94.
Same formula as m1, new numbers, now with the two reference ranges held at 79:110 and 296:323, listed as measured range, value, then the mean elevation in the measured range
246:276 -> 0.33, 382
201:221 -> -0.30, 390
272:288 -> 0.04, 386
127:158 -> 0.03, 381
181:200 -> -0.18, 387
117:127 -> -0.13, 386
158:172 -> -0.03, 383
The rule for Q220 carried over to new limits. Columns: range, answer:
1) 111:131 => 382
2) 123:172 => 382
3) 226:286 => 360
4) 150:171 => 383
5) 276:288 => 386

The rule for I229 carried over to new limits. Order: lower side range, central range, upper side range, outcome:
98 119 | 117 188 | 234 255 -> -0.07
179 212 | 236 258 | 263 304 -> 0.19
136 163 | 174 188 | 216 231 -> 0.00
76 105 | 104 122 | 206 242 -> -0.01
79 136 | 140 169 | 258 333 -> -0.01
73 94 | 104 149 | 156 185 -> 0.01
